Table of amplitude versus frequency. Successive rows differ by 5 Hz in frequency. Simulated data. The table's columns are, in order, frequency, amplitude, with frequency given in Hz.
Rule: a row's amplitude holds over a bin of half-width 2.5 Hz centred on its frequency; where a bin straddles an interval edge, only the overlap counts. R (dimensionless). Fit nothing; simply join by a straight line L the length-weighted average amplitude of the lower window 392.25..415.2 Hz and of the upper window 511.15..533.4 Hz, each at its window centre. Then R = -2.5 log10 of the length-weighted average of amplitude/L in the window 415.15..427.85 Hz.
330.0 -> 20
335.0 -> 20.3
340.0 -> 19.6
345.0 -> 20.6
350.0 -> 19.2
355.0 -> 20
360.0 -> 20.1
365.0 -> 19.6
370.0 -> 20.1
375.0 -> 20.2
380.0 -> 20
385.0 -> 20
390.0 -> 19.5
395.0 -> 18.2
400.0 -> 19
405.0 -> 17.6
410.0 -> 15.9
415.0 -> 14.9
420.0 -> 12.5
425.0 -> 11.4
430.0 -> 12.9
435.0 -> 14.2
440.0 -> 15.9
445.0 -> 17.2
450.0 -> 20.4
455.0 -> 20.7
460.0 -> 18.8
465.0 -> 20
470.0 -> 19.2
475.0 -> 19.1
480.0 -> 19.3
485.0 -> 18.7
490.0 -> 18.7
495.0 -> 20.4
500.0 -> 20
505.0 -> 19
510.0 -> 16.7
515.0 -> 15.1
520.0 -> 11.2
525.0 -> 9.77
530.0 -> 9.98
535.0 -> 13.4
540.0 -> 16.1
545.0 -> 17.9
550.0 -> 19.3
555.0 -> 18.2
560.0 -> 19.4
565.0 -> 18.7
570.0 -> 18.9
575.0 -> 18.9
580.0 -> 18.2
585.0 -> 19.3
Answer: 0.304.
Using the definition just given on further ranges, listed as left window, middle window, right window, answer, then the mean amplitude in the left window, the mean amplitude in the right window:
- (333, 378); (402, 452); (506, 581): 0.207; 20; 16.1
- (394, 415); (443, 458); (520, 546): -0.232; 17.3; 13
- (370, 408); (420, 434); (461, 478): 0.477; 19.2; 19.4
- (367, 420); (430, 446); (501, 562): 0.147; 18.3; 15.6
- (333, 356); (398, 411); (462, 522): 0.094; 19.9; 18.2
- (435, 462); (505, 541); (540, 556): 0.324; 18.2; 18.1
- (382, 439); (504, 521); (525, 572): 0.054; 16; 16.5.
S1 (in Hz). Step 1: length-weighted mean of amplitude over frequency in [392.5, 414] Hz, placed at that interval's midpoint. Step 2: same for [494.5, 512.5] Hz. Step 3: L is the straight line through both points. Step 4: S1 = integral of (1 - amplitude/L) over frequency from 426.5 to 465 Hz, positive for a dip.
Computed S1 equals 1.92 Hz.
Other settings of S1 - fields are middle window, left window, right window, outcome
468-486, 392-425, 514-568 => -3.9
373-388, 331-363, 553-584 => -0.2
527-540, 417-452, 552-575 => 4.0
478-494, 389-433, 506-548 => -4.9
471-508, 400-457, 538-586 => -4.8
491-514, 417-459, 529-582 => -2.9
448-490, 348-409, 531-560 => -3.4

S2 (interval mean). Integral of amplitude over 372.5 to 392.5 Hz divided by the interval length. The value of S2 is 19.9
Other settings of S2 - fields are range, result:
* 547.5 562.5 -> 19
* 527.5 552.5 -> 15.3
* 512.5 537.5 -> 11.9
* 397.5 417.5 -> 16.9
